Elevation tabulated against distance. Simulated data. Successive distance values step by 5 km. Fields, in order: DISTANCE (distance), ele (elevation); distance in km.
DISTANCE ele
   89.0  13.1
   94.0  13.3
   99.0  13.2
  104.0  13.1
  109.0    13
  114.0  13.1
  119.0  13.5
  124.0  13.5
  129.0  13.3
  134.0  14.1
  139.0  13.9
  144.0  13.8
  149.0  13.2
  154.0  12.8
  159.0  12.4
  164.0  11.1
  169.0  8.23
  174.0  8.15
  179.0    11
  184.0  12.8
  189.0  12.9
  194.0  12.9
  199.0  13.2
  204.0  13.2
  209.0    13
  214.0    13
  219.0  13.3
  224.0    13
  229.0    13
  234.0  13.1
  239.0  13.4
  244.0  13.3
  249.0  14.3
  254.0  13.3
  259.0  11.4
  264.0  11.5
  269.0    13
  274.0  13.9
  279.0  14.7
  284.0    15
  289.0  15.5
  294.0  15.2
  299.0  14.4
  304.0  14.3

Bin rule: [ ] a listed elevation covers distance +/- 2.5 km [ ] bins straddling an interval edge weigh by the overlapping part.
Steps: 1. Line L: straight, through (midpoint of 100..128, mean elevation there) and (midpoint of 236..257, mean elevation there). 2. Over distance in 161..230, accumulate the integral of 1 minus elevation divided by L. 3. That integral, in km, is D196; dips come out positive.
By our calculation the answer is 7.1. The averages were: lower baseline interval 13.2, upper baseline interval 13.5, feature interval 12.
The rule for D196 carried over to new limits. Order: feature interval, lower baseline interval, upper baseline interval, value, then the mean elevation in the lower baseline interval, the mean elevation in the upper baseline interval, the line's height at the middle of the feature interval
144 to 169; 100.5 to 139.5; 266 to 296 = 2.8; 13.4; 14.5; 13.7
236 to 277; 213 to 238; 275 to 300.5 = 2.8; 13.1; 14.9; 14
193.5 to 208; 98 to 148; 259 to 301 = 0.6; 13.4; 14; 13.7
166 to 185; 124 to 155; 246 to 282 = 5.1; 13.6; 13.2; 13.4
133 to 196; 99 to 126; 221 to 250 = 5.8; 13.2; 13.3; 13.3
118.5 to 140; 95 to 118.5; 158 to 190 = -2.3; 13.1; 10.8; 12.4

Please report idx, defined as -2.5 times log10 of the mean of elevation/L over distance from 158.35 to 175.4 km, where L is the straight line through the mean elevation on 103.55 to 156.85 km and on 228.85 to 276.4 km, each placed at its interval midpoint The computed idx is 0.33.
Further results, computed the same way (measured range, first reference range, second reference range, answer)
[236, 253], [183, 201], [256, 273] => -0.10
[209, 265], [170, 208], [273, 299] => 0.03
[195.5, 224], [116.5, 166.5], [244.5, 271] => -0.02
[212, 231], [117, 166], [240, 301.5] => 0.04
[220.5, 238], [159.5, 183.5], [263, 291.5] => -0.07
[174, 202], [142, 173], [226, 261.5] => 0.00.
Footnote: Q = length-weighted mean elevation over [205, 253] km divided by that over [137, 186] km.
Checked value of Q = 1.13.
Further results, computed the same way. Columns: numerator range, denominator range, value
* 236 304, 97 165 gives 1.04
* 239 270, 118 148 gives 0.94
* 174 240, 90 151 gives 0.95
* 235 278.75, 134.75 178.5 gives 1.11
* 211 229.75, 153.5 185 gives 1.22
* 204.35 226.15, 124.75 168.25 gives 1.01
